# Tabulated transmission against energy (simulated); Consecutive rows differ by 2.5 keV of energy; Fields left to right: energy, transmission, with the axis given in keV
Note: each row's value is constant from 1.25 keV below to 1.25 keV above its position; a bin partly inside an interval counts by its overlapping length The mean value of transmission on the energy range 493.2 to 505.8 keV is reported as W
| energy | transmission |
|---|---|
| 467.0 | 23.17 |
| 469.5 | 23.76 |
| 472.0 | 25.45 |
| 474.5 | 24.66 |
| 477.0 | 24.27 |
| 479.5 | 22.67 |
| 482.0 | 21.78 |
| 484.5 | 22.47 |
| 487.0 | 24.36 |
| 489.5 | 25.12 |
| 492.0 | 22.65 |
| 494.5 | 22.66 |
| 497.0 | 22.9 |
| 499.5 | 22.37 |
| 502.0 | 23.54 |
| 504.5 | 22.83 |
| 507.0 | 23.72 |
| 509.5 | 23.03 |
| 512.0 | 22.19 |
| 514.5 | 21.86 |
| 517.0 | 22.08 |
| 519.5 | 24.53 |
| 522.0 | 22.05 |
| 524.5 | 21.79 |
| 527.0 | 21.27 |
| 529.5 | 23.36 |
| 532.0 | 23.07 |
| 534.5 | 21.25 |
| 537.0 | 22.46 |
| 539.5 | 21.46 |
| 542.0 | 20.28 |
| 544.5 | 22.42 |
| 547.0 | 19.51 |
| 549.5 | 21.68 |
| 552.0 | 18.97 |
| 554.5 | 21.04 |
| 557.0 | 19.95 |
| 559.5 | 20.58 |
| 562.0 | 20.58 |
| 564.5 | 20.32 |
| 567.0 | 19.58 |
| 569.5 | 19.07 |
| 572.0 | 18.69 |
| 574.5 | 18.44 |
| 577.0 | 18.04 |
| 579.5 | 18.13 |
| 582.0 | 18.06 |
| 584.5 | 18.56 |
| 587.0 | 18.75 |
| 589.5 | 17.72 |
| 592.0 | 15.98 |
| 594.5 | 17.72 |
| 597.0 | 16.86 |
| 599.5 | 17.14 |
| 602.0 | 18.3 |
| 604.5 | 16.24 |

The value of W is 22.9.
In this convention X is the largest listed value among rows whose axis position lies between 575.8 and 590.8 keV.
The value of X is 18.75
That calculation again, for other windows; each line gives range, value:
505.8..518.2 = 23.72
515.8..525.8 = 24.53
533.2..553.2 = 22.46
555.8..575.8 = 20.58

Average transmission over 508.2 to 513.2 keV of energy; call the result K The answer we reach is 22.6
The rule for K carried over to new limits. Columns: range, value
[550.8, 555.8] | 20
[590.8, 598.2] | 16.9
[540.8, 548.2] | 20.7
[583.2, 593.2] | 17.8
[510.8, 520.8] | 22.7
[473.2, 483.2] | 23.4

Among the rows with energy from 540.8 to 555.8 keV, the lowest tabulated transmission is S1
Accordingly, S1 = 18.97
